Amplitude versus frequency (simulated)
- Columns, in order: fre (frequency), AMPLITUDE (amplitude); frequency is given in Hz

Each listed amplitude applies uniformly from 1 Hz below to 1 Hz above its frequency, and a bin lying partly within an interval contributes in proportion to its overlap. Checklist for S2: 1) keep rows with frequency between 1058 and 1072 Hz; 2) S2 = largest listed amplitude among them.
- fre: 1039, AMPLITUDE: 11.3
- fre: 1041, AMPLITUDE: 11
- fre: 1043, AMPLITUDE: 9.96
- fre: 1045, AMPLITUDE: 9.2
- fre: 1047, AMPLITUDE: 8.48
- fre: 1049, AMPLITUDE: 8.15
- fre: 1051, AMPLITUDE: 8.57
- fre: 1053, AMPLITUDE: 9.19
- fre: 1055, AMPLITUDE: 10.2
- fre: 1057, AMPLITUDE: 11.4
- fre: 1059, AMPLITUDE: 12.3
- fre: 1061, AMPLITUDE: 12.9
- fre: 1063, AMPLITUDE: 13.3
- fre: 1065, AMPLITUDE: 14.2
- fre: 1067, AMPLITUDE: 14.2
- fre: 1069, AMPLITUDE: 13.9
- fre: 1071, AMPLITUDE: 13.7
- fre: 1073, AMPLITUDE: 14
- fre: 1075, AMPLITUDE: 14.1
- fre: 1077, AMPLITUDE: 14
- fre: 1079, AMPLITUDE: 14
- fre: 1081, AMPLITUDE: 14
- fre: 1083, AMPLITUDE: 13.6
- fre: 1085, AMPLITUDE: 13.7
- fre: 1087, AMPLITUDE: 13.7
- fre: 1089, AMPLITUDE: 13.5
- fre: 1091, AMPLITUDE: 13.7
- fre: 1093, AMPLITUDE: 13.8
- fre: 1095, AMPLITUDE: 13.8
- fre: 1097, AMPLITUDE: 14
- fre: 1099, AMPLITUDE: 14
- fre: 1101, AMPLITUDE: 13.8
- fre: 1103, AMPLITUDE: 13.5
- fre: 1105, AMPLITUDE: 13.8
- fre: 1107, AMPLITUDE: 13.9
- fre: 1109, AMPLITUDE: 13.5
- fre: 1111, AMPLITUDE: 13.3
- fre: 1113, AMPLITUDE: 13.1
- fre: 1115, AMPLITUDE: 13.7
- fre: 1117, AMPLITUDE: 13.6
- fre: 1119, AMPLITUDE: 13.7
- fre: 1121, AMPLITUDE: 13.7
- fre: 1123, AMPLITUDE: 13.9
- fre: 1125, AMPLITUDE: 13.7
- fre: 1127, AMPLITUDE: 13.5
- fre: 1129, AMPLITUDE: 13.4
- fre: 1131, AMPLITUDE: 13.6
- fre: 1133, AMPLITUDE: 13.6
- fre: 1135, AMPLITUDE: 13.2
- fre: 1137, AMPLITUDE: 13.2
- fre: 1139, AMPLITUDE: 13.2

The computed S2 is 14.2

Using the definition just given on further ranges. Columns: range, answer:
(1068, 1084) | 14.1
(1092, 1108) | 14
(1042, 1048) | 9.96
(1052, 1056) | 10.2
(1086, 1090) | 13.7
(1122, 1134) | 13.9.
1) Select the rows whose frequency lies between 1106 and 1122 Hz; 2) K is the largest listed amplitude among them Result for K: 13.9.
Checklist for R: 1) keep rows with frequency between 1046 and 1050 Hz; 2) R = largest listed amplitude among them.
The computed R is 8.48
